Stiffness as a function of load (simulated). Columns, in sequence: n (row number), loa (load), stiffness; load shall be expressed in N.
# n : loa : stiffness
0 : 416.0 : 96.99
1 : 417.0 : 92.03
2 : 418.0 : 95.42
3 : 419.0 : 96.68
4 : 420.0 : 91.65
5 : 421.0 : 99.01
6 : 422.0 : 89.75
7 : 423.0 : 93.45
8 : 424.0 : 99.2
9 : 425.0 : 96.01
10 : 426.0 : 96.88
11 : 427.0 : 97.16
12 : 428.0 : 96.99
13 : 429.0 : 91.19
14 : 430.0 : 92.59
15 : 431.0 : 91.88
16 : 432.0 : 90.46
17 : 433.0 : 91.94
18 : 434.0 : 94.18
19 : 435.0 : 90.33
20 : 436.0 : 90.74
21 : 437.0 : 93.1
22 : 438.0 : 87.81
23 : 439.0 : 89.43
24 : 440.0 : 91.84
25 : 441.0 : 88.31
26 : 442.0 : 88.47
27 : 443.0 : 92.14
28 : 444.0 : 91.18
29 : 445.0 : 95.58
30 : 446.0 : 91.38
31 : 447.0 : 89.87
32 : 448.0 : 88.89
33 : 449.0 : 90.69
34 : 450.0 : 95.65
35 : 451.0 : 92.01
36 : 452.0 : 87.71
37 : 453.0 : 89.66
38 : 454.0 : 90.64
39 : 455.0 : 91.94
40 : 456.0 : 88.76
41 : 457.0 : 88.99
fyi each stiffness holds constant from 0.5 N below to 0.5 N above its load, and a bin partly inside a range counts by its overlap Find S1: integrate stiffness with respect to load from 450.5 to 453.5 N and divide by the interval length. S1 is 89.8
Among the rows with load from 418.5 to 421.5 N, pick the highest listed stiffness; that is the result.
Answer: 99.01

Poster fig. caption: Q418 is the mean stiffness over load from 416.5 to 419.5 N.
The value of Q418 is 94.7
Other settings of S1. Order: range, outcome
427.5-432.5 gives 92.6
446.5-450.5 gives 91.3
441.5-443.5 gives 90.3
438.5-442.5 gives 89.5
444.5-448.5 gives 91.4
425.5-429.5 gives 95.6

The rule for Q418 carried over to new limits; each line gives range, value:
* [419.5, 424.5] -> 94.6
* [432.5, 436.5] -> 91.8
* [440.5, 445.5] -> 91.1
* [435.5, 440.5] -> 90.6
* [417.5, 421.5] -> 95.7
